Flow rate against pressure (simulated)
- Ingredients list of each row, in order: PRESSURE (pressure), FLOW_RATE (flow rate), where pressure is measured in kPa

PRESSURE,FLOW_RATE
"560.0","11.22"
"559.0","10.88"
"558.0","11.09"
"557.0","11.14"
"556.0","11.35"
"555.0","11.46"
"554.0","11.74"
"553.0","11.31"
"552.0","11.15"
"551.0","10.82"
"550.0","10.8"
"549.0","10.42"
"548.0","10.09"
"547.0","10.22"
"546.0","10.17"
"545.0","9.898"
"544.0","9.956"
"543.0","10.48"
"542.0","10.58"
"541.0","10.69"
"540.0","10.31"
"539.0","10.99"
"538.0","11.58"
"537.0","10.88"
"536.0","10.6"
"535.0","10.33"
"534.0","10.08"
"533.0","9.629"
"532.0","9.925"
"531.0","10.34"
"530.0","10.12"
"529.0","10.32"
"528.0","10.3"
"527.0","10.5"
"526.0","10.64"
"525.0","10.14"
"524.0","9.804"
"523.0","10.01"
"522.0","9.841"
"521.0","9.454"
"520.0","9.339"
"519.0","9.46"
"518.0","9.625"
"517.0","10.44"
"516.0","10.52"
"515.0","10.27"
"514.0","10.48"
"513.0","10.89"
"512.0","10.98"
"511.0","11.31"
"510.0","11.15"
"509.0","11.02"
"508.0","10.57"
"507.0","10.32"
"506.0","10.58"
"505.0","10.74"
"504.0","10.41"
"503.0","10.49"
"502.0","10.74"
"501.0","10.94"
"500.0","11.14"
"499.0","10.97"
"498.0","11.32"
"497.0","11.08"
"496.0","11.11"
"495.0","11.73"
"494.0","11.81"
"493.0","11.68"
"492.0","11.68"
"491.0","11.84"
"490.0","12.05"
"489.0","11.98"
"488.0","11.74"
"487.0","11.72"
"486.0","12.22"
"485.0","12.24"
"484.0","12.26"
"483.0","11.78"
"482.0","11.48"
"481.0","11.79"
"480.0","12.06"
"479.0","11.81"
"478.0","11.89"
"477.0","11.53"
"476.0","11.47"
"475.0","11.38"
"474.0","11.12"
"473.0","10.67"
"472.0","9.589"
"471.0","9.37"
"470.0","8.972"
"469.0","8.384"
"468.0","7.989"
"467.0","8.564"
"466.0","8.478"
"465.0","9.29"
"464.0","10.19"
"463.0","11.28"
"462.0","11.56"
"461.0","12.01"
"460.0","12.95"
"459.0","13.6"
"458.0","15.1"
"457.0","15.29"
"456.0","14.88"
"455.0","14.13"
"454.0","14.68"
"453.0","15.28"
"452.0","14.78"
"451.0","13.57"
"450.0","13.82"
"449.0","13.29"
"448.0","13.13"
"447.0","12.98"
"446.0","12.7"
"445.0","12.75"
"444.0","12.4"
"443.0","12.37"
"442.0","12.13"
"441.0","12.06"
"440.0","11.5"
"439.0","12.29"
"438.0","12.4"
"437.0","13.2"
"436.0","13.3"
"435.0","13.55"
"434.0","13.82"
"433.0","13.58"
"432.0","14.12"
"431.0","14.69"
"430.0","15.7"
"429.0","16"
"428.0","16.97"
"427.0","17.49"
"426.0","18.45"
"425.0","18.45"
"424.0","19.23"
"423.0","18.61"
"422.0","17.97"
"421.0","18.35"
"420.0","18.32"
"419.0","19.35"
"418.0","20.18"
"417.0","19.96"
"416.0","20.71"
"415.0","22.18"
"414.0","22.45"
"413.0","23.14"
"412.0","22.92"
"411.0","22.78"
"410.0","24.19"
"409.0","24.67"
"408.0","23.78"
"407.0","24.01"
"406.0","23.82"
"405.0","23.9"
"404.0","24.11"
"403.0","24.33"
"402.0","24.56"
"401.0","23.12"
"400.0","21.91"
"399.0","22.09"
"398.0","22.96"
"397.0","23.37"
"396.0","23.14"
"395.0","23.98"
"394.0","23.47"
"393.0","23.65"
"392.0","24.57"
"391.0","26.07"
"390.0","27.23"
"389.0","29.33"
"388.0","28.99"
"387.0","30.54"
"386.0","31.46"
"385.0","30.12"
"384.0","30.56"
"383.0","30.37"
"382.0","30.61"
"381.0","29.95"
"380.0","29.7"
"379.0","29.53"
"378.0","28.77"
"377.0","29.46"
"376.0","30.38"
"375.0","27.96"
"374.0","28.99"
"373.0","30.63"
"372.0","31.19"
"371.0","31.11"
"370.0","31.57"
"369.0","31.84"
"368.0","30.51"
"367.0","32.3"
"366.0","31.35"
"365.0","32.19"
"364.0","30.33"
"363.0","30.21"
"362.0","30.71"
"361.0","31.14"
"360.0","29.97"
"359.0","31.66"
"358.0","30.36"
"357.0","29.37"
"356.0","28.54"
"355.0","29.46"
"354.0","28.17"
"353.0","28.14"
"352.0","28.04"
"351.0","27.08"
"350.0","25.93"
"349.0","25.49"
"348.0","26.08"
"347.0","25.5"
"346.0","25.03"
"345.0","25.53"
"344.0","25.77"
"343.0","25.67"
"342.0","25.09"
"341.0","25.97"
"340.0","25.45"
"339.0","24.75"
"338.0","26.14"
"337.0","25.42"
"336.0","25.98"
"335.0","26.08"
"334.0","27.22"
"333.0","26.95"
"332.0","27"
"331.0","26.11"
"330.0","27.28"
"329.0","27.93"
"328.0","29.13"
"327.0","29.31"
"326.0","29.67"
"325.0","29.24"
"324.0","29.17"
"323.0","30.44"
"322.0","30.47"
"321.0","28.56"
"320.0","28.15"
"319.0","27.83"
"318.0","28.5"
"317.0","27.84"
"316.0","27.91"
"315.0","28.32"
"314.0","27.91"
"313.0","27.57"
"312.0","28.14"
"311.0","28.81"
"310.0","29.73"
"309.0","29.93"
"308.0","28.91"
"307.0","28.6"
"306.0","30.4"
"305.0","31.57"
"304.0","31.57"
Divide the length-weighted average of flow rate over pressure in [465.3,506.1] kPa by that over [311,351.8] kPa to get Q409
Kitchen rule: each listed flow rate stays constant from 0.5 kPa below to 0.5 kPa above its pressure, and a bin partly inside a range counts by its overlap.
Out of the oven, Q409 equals 0.4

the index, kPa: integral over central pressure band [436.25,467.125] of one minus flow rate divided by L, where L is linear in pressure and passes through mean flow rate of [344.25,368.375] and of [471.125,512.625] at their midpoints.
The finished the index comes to 7.0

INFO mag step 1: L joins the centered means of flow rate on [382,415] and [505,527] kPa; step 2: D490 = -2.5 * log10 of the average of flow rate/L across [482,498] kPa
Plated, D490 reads 0.16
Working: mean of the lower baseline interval 25.2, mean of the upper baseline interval 10.3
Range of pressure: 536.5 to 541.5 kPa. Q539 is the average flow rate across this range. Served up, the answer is 10.9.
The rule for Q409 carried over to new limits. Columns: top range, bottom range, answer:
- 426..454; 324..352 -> 0.52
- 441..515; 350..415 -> 0.42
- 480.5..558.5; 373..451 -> 0.51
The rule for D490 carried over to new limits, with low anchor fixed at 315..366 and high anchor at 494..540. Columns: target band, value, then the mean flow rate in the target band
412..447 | 0.19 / 16.2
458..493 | 0.29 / 11.2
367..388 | -0.24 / 30.3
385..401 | -0.13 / 25.6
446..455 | 0.22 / 13.9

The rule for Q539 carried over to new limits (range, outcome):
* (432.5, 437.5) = 13.5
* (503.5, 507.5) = 10.5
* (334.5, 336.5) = 26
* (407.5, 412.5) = 23.7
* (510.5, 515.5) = 10.8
